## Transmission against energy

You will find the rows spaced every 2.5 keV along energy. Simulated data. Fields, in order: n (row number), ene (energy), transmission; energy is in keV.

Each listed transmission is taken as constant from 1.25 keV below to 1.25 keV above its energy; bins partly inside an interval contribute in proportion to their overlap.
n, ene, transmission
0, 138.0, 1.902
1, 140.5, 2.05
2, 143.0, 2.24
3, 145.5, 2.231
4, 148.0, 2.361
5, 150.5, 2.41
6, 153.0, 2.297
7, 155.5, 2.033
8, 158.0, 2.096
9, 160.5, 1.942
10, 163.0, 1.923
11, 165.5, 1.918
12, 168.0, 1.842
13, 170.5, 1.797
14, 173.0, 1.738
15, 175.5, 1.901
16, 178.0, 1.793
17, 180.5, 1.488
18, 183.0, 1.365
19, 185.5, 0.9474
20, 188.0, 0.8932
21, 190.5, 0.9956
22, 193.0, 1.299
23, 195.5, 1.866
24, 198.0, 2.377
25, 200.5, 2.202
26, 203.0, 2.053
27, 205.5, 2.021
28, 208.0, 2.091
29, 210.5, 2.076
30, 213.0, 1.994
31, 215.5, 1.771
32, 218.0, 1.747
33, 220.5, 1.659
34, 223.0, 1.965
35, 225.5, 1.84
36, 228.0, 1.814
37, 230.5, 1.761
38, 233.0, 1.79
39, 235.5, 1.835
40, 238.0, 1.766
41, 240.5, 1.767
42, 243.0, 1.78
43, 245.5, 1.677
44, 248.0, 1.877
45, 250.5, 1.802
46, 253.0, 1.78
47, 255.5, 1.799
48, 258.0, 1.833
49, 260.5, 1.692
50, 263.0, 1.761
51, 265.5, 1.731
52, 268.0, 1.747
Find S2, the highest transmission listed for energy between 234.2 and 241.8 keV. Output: 1.835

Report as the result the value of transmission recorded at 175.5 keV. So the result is 1.901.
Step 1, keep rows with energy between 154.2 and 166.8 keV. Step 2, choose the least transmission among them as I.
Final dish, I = 1.918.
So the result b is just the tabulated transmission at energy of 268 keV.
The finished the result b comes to 1.747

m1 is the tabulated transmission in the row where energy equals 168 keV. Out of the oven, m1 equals 1.842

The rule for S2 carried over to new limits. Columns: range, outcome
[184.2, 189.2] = 0.9474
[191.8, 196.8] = 1.866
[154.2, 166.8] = 2.096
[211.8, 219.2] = 1.994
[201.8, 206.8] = 2.053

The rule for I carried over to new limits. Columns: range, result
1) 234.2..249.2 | 1.677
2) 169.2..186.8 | 0.9474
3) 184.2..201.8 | 0.8932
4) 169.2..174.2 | 1.738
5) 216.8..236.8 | 1.659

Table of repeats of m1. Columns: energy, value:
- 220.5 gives 1.659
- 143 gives 2.24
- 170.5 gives 1.797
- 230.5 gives 1.761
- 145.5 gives 2.231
